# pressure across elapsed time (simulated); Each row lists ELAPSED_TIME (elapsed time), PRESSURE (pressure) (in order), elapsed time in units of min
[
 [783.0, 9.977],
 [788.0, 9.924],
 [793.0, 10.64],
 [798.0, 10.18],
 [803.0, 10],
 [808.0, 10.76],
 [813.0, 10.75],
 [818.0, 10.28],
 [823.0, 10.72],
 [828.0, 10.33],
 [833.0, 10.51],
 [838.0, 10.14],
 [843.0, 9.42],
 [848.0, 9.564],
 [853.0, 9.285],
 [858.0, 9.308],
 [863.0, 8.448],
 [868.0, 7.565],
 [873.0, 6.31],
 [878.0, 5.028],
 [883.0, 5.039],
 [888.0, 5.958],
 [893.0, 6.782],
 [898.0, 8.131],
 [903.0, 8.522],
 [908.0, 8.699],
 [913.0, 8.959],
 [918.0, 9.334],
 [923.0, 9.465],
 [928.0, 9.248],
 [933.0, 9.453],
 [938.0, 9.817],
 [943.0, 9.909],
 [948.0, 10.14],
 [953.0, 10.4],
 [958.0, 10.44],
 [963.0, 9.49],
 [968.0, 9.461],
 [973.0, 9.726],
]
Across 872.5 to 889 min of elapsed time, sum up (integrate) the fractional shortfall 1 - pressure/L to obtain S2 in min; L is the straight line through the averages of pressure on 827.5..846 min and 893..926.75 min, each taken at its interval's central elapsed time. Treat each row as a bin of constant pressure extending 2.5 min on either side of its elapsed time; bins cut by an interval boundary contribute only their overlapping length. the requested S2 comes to 6.8 min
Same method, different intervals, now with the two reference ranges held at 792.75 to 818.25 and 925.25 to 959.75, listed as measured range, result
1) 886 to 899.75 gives 4.31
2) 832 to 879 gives 7.51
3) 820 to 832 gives -0.19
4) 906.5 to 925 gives 1.62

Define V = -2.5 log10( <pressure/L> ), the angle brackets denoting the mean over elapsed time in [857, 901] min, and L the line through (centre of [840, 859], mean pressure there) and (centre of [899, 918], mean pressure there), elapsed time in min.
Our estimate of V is 0.30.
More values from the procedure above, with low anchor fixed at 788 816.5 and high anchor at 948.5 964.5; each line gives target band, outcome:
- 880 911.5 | 0.38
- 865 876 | 0.43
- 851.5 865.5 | 0.15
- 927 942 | 0.07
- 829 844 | 0.03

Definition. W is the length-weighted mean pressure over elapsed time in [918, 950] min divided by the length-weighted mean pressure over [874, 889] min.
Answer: 1.79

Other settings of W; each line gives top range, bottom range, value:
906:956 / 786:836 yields 0.92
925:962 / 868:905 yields 1.50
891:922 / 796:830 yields 0.81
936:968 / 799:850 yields 0.97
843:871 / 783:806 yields 0.87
